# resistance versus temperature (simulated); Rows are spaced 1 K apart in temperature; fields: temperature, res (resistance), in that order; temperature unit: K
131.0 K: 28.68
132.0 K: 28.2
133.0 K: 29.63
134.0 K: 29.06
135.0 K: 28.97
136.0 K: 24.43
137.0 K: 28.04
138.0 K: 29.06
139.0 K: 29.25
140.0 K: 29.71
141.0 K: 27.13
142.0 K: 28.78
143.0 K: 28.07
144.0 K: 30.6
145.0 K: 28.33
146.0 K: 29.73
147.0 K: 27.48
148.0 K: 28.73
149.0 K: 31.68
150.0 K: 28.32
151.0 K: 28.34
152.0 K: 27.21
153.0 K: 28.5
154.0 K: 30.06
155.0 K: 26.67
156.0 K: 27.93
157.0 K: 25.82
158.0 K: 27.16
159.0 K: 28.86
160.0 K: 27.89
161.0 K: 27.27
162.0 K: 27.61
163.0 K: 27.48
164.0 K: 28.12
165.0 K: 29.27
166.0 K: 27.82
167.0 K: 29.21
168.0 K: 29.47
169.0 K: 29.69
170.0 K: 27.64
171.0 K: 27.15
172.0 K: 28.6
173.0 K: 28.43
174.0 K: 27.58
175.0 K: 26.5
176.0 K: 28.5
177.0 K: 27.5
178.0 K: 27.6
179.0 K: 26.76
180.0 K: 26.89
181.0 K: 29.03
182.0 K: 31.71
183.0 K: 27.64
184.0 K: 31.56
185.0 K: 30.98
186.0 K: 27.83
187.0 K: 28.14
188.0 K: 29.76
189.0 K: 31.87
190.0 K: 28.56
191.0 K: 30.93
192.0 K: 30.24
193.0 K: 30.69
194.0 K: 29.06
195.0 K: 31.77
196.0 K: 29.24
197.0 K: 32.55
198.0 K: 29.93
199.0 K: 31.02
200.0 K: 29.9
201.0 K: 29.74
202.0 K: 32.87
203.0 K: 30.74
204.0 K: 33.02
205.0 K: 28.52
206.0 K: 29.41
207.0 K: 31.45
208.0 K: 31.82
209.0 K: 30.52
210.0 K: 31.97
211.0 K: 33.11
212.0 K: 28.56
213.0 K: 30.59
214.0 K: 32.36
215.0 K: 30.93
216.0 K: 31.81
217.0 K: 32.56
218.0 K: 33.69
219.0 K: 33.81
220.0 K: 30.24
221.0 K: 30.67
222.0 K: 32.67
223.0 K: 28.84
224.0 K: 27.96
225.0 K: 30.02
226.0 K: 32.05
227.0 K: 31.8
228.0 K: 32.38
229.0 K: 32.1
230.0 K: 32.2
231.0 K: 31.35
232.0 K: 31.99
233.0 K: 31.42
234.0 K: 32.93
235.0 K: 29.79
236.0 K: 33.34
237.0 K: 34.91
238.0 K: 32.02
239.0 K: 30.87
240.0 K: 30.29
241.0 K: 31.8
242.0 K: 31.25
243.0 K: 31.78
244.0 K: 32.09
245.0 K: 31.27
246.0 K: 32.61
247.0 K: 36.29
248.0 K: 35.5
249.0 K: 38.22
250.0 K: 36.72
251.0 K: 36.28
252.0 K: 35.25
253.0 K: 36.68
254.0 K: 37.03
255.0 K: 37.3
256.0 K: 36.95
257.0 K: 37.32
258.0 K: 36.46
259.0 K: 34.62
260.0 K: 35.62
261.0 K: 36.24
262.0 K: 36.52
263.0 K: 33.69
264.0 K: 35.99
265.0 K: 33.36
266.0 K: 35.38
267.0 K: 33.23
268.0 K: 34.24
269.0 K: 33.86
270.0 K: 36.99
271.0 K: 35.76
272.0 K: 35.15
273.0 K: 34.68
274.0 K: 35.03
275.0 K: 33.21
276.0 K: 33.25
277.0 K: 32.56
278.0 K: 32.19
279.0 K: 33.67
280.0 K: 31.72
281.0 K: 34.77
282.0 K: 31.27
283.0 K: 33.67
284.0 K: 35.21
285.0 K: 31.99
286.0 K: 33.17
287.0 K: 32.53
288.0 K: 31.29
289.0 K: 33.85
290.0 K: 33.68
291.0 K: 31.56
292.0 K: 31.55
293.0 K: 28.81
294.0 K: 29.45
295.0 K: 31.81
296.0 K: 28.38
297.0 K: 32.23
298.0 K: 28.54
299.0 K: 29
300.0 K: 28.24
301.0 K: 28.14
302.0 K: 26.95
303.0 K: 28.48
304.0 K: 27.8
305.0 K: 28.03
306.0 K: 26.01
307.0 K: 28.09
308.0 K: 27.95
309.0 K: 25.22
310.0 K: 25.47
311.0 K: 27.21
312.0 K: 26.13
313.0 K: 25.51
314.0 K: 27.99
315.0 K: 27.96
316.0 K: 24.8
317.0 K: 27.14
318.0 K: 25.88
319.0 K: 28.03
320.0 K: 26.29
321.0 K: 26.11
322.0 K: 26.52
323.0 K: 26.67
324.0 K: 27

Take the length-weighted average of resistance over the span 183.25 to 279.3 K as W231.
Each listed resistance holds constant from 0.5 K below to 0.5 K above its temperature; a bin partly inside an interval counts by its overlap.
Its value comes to 32.6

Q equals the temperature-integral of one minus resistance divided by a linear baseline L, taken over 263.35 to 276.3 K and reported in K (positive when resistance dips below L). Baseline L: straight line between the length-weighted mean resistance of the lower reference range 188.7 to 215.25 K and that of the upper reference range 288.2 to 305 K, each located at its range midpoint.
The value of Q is -1.9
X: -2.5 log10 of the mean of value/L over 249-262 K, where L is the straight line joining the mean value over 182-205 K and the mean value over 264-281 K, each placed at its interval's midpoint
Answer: -0.10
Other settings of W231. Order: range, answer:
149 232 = 29.8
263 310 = 31.6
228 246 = 31.9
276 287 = 33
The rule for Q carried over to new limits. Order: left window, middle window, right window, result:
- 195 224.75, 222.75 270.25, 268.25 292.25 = -2.0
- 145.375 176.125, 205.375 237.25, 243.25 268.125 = 1.2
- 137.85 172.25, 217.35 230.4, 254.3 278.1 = 0.4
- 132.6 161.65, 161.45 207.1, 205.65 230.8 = 0.9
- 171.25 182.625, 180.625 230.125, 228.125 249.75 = -1.1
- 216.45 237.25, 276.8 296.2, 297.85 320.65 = -2.6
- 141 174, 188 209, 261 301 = -0.6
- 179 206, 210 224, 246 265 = 0.4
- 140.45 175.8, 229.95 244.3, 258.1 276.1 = 0.5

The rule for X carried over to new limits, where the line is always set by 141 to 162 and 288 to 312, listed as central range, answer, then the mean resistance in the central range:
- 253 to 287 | -0.20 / 34.6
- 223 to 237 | -0.10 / 31.5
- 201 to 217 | -0.09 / 31.2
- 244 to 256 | -0.23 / 35.6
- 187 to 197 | -0.06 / 30.2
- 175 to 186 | -0.01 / 28.7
